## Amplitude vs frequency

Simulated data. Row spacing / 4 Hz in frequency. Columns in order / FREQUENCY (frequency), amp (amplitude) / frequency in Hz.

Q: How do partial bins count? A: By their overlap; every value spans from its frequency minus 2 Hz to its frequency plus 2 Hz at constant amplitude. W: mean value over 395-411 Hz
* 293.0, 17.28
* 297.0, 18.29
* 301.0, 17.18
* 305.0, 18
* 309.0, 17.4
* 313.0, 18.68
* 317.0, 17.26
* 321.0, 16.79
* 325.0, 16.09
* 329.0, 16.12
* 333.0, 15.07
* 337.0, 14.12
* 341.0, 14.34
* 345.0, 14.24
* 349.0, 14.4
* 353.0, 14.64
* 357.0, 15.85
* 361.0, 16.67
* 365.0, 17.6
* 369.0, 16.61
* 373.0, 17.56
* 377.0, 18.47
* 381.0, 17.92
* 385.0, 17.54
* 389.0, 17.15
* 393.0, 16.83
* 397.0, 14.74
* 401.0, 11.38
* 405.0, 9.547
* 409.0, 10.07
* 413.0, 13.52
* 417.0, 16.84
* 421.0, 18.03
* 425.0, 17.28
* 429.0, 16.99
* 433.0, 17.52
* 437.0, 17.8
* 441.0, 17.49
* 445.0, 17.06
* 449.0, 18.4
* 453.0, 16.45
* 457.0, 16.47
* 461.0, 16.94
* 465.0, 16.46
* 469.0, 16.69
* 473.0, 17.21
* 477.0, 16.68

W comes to 11.4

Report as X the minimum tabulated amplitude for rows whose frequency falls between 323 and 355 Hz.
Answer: 14.12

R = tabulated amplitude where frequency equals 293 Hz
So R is 17.28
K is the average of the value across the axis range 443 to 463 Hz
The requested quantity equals 17.1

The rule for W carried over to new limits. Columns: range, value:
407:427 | 15.1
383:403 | 15.5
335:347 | 14.2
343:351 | 14.3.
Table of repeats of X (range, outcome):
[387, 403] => 11.38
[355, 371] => 15.85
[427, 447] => 16.99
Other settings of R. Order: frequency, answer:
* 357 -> 15.85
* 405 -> 9.547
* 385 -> 17.54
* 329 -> 16.12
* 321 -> 16.79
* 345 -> 14.24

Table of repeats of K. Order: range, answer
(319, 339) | 15.6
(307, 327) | 17.2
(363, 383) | 17.6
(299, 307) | 17.6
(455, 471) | 16.6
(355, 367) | 16.7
